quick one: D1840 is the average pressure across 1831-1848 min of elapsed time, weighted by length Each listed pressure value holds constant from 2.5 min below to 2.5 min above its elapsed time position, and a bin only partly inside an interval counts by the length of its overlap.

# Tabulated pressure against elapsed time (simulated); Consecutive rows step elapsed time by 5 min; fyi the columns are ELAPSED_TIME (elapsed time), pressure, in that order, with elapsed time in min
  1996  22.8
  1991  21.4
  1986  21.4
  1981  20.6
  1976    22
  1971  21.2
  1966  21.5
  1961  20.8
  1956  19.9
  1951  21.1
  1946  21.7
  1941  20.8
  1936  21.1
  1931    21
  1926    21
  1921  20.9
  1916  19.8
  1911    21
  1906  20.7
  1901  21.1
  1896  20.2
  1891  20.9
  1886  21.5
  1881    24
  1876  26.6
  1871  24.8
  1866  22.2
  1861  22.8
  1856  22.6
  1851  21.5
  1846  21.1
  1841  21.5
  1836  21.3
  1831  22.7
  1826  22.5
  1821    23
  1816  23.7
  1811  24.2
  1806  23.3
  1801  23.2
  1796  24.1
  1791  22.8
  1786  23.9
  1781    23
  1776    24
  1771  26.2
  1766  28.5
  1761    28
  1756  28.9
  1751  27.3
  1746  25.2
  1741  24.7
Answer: 21.5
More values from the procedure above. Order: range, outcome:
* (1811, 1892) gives 22.7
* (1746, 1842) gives 24.4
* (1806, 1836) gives 23.1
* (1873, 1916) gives 21.9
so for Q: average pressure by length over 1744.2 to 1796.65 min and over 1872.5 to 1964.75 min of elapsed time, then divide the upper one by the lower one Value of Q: 0.8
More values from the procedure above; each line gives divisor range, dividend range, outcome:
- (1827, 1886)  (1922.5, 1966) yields 0.92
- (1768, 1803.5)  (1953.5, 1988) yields 0.88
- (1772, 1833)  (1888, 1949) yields 0.89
